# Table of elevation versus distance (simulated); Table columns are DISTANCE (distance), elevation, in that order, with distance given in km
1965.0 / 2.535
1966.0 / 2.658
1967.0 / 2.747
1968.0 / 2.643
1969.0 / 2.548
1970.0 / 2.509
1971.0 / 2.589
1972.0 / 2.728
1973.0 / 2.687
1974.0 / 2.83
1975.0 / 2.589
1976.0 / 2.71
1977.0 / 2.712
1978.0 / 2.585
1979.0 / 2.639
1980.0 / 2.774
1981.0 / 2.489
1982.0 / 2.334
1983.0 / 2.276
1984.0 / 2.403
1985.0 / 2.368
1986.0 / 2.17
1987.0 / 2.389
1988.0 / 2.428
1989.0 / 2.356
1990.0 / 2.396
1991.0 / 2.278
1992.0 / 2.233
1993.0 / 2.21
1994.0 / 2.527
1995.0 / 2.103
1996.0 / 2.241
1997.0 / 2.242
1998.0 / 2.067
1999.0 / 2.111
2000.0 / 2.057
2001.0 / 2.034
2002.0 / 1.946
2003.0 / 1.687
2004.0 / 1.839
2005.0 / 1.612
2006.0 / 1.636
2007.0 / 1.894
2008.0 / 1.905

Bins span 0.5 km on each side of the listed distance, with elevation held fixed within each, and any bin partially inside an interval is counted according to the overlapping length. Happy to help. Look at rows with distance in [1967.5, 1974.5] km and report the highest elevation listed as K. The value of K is 2.83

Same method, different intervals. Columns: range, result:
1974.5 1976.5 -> 2.71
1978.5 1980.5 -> 2.774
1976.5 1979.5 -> 2.712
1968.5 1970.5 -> 2.548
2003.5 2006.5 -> 1.839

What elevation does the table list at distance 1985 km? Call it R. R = 2.368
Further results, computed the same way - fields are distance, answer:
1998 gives 2.067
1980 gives 2.774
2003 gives 1.687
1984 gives 2.403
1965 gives 2.535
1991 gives 2.278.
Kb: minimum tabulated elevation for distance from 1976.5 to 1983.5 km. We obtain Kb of 2.276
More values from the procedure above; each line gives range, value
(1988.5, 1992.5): 2.233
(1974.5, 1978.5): 2.585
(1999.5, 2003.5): 1.687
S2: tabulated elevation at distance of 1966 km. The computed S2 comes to 2.658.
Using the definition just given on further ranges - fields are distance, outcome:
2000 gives 2.057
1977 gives 2.712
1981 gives 2.489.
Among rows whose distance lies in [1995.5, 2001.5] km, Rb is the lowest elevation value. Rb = 2.034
